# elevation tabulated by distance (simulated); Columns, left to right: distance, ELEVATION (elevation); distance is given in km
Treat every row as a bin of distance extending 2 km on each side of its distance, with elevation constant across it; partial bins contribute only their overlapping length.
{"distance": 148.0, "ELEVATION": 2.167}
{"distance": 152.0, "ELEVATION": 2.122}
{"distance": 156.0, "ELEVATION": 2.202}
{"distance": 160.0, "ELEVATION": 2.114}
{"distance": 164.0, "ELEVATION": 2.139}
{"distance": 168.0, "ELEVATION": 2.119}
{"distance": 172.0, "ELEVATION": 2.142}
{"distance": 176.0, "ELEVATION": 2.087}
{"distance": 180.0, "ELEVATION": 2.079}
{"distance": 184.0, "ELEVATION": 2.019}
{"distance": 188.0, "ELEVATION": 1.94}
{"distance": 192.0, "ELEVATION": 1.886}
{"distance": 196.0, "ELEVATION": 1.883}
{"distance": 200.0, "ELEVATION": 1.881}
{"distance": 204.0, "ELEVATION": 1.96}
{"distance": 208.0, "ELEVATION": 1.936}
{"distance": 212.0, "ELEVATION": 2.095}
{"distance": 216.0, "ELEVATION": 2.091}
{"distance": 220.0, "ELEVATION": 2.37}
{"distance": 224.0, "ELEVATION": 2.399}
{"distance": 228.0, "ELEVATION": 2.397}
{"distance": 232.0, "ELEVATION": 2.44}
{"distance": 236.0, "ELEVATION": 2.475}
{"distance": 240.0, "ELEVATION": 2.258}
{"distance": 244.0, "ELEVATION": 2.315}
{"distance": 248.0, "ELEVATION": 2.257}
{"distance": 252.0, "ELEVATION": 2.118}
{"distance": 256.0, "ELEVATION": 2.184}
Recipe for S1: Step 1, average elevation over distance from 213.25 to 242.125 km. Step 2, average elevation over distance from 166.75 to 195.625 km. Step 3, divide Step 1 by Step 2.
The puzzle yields 1.15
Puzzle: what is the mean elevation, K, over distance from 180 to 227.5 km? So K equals 2.05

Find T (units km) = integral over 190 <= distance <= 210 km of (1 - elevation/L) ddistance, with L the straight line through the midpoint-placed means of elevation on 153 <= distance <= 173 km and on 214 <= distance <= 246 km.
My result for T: 3.1 km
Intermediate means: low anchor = 2.14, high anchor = 2.34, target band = 1.91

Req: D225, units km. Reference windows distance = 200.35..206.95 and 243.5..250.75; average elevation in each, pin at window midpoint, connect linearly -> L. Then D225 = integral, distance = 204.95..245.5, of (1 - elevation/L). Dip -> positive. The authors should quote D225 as -3.27 km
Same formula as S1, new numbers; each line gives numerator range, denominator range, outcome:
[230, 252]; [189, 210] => 1.22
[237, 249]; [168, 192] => 1.12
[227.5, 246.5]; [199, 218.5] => 1.18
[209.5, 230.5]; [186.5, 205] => 1.19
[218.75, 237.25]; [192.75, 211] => 1.26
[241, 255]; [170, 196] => 1.11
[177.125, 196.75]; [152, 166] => 0.92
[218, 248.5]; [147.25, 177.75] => 1.11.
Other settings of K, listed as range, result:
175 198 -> 1.98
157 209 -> 2.02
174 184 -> 2.07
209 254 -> 2.28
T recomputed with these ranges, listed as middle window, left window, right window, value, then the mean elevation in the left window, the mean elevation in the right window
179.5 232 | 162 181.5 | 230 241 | 4.3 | 2.11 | 2.4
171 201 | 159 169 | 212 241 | 2.8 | 2.13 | 2.33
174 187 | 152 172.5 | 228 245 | 0.9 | 2.14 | 2.38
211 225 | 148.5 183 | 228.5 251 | 0.3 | 2.12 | 2.34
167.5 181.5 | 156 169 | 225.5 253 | 0.4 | 2.14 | 2.33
